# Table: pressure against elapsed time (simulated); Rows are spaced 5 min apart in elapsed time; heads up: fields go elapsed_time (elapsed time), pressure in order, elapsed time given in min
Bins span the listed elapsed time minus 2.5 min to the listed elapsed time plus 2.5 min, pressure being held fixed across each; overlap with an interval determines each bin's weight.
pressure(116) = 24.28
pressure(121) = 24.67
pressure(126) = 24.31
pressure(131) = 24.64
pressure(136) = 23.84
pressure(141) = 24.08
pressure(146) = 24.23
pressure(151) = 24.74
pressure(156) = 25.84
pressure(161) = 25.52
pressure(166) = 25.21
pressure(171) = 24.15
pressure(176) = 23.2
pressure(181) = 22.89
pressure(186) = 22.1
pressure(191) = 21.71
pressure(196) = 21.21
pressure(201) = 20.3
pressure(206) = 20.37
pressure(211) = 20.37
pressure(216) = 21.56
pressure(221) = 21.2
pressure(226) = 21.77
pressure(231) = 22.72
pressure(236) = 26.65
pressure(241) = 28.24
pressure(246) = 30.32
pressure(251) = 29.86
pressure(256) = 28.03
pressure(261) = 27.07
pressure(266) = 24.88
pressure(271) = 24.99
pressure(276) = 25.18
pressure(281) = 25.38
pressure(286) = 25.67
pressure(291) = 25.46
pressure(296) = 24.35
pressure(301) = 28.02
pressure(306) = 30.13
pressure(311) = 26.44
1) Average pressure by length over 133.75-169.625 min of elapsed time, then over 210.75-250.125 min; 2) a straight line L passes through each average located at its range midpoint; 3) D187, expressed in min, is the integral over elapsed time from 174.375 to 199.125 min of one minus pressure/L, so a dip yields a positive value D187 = 2.5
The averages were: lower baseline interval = 24.8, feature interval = 22.1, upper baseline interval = 24.6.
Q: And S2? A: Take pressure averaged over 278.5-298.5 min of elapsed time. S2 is 25.2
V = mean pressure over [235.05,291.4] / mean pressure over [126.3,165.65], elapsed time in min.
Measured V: 1.1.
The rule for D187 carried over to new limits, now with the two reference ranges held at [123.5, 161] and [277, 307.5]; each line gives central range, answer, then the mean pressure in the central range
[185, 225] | 6.7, 21.1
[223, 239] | 1.2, 23.8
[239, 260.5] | -2.6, 28.9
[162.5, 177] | 0.3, 24.4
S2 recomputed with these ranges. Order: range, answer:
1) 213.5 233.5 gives 21.8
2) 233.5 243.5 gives 27.4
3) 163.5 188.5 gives 23.5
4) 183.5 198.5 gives 21.7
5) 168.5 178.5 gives 23.7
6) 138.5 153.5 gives 24.4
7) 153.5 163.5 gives 25.7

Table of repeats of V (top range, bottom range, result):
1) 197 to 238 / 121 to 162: 0.88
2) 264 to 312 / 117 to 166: 1.06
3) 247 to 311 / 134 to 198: 1.12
